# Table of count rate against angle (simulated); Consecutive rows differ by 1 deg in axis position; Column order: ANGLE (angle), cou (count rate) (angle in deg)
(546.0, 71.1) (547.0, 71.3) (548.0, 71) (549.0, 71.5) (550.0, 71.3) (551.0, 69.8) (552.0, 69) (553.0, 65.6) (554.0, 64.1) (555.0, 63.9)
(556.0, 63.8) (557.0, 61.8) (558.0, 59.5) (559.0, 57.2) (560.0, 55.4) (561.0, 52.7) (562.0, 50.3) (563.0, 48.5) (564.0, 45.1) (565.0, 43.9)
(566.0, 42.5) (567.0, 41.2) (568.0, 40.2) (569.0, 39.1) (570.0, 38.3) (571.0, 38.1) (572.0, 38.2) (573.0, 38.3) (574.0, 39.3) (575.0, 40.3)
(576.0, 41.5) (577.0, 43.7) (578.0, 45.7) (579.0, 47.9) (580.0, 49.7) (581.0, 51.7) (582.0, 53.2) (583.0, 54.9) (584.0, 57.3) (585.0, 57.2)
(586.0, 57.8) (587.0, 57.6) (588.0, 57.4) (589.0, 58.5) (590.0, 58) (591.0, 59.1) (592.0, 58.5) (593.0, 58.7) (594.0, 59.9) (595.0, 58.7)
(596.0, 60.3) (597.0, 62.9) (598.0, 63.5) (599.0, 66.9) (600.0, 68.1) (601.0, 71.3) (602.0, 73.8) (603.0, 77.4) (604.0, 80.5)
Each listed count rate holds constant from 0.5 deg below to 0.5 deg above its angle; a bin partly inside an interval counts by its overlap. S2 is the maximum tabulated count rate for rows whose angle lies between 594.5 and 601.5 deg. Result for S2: 71.3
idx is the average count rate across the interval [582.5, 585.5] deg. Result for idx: 56.5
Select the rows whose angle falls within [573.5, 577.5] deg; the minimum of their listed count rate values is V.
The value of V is 39.3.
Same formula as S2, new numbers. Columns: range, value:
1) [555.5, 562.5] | 63.8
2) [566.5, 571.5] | 41.2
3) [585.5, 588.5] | 57.8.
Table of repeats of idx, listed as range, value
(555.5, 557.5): 62.8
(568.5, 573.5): 38.4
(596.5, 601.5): 66.5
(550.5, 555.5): 66.5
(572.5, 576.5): 39.8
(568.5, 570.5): 38.7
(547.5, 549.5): 71.2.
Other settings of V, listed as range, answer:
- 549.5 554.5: 64.1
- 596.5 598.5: 62.9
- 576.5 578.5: 43.7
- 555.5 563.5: 48.5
